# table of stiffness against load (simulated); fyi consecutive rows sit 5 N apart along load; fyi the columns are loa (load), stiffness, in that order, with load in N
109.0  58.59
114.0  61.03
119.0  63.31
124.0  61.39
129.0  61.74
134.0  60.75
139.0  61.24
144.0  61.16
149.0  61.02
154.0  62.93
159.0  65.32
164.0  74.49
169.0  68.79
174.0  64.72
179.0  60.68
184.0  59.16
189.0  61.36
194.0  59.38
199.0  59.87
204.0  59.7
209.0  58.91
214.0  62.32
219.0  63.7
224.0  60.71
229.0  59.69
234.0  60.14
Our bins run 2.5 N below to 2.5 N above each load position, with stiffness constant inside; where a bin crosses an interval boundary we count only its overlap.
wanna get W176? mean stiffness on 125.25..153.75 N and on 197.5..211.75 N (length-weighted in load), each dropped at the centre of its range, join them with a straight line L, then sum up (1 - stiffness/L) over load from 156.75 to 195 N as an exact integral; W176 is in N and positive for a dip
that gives -2.6 N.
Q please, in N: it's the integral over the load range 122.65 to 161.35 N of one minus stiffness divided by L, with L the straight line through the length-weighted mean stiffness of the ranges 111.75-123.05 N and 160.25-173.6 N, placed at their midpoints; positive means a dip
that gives 2.36 N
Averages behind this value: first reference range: 62.1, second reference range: 70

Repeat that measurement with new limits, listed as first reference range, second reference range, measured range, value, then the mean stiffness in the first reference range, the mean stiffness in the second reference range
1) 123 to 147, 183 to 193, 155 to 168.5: -1.82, 61.2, 60.3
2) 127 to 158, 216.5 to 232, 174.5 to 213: 0.77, 61.7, 61.3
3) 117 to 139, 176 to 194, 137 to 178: -2.58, 61.7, 60.4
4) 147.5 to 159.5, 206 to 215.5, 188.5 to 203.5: 0.26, 62.9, 60.4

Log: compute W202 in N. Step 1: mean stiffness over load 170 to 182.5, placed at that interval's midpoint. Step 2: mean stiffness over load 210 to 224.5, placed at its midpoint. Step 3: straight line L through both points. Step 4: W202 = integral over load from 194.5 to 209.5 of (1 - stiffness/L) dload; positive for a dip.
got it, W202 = 0.7 N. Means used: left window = 63.1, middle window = 59.6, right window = 62.1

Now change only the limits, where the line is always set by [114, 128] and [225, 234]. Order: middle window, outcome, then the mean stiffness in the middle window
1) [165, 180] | -1.2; 66.1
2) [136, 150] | 0.1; 61.1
